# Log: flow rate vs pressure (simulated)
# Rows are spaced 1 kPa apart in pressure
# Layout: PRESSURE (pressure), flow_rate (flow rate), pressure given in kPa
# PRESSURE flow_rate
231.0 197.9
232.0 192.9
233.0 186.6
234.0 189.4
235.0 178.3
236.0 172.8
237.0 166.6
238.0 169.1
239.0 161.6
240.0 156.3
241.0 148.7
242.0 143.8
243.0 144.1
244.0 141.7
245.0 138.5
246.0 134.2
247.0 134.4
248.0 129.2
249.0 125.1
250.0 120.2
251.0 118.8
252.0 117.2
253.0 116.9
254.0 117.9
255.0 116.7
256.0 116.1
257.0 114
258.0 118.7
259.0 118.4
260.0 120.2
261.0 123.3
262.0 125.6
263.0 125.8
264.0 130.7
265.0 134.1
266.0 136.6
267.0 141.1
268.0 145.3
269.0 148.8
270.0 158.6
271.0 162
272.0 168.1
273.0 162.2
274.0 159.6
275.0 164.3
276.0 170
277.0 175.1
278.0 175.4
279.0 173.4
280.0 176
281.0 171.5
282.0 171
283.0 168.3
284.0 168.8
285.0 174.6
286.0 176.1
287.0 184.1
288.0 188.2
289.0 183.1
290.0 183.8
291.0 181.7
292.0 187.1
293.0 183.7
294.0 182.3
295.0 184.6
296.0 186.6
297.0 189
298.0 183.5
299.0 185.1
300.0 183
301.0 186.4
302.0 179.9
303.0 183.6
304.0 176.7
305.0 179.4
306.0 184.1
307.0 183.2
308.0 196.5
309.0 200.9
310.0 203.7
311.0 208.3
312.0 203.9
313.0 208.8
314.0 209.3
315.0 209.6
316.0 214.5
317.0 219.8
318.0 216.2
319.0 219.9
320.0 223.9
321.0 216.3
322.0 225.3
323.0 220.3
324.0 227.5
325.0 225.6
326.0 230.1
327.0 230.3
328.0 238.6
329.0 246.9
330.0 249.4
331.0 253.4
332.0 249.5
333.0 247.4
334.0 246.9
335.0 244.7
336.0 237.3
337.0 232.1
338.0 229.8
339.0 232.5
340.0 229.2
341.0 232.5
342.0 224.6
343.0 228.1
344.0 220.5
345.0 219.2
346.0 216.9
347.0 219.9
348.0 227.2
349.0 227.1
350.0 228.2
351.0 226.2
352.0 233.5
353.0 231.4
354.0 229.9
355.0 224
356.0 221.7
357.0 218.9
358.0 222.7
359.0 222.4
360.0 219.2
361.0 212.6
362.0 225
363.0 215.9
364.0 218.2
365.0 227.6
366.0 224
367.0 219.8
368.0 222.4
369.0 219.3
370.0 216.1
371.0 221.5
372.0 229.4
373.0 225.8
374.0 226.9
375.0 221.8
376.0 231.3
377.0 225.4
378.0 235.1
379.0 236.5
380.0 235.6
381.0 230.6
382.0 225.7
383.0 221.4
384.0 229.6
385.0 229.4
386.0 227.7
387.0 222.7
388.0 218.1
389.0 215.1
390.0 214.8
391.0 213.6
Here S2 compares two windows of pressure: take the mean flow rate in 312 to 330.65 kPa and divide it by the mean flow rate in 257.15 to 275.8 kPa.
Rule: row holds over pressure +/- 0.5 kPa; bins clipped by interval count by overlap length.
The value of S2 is 1.58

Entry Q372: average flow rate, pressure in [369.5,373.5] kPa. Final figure 223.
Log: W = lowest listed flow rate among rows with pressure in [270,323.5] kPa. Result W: 158.6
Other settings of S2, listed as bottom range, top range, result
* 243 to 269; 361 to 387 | 1.77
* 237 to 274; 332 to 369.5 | 1.66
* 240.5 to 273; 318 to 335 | 1.76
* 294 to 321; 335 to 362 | 1.15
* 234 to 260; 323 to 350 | 1.70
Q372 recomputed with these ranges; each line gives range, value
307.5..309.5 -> 199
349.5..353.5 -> 230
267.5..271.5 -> 154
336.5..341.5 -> 231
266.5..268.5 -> 143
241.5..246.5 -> 140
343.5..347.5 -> 219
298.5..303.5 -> 184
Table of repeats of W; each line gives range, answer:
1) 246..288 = 114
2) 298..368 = 176.7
